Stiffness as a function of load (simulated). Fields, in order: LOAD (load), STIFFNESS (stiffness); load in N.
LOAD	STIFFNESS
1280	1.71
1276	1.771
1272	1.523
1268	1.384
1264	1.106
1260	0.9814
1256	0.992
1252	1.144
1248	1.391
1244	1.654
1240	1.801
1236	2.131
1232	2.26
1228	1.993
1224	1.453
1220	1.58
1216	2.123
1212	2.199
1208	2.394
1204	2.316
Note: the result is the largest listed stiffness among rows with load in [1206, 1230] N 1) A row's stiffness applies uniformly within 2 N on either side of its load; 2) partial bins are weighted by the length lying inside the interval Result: 2.394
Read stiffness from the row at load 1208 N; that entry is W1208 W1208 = 2.394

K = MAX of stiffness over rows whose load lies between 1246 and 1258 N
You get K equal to 1.391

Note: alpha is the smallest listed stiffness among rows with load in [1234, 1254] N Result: 1.144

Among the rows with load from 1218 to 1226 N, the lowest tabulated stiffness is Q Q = 1.453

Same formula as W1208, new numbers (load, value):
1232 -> 2.26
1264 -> 1.106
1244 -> 1.654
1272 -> 1.523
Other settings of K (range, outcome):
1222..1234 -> 2.26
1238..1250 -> 1.801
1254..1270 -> 1.384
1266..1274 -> 1.523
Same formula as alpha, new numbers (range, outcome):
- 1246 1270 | 0.9814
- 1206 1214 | 2.199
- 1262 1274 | 1.106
